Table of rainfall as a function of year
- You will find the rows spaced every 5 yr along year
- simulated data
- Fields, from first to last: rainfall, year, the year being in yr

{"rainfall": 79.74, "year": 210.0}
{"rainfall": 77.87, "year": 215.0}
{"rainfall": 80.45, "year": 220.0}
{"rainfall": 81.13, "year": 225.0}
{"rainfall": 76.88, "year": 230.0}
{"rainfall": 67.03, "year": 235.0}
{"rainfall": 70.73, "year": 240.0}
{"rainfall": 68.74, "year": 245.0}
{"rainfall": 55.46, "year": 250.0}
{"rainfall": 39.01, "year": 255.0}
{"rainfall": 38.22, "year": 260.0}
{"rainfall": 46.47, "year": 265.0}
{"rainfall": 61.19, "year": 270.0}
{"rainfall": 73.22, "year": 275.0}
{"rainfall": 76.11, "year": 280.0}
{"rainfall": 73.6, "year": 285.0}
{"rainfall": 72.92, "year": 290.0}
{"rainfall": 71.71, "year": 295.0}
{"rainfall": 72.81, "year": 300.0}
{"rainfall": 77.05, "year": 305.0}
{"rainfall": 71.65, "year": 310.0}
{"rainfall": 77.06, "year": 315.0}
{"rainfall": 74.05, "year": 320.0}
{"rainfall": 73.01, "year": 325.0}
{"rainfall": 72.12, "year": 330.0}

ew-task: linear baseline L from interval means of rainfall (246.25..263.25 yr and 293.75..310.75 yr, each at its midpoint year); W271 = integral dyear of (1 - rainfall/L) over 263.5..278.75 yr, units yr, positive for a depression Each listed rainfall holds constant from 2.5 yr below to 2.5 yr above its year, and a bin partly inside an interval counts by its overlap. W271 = -1.79 yr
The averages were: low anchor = 46.1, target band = 62.5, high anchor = 73.6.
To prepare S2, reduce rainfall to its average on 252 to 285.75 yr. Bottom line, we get 57.4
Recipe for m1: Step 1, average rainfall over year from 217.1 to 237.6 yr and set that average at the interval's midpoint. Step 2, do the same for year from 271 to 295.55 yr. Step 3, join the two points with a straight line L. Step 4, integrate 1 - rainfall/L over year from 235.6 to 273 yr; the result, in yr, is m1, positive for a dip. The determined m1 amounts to 9.81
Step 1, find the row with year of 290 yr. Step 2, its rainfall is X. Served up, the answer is 72.92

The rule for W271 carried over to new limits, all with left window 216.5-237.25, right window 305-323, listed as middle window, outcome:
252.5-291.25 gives 8.1 yr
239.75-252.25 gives 2.0 yr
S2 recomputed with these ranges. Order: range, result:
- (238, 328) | 66.3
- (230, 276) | 58.3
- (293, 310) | 73.6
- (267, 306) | 71.8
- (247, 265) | 45.2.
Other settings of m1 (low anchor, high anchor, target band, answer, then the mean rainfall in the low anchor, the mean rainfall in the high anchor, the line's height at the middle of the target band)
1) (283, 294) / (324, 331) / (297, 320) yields -0.5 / 73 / 72.6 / 72.8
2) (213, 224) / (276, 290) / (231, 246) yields 1.6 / 79.5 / 74.3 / 77.9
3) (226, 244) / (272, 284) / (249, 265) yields 6.5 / 72.1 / 74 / 73.1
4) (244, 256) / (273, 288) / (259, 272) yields 3.1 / 54.5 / 74.3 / 64.6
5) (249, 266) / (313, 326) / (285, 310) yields -3.9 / 43.7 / 74.8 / 63.8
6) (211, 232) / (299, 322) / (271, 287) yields 0.7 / 79.2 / 74.6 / 76.3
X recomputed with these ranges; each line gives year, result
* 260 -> 38.22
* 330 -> 72.12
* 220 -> 80.45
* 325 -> 73.01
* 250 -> 55.46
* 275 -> 73.22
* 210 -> 79.74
